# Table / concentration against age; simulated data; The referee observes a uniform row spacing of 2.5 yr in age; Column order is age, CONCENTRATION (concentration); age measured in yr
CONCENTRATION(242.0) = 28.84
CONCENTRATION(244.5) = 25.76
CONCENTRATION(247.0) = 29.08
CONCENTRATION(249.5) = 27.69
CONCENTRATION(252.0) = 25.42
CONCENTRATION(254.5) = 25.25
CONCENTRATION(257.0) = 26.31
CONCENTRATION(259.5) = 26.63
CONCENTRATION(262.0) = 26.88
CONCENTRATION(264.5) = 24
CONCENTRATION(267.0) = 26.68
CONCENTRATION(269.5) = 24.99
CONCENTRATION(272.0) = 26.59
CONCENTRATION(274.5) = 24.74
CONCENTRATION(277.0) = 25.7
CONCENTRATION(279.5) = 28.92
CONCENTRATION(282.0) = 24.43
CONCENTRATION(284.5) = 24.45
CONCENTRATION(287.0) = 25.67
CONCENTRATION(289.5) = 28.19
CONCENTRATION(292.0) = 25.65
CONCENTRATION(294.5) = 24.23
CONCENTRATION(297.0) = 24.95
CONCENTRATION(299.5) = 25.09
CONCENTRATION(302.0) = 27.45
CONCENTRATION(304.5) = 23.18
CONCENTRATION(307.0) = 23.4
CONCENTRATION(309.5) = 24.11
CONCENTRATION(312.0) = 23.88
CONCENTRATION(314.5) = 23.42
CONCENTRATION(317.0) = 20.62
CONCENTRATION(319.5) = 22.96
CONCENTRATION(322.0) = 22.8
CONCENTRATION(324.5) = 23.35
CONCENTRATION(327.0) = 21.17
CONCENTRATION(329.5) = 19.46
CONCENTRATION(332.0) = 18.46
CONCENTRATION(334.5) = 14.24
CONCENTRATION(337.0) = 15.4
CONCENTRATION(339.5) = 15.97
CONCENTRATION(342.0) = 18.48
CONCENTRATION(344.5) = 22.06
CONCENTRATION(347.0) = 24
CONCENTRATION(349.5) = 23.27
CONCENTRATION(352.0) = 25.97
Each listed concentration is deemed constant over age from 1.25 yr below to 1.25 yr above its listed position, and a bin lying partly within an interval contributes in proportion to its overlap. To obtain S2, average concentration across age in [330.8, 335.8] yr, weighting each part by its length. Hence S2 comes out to 16.3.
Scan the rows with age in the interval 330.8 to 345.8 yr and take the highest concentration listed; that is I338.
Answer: 22.06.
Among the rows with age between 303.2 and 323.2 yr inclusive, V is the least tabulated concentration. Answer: 20.62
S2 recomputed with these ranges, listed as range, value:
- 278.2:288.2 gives 25.9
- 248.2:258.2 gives 26.2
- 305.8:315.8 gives 23.7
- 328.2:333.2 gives 19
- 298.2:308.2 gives 24.8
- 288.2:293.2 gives 26.9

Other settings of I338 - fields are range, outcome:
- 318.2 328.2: 23.35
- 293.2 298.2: 24.95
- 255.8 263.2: 26.88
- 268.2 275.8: 26.59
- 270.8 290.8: 28.92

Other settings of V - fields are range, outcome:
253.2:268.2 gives 24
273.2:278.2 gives 24.74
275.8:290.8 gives 24.43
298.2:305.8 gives 23.18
